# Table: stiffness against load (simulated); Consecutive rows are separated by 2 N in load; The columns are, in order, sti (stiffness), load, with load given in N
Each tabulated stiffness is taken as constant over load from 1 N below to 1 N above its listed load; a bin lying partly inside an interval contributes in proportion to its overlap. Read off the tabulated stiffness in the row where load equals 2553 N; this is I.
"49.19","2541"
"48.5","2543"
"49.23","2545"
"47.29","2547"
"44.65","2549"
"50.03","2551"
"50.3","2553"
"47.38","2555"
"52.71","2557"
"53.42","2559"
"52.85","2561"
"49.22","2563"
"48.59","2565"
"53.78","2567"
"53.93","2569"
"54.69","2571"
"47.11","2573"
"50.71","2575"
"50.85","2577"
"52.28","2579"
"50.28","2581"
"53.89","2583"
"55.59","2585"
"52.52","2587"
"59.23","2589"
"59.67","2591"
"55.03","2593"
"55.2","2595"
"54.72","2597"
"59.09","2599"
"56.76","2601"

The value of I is 50.3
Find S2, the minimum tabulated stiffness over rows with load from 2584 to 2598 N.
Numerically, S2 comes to 52.52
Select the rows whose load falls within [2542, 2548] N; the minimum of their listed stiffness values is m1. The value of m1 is 47.29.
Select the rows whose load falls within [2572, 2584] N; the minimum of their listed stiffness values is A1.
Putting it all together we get 47.11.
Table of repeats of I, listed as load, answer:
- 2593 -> 55.03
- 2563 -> 49.22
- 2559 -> 53.42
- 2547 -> 47.29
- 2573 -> 47.11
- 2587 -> 52.52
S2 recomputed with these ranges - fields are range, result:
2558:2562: 52.85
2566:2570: 53.78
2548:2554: 44.65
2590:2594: 55.03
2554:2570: 47.38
